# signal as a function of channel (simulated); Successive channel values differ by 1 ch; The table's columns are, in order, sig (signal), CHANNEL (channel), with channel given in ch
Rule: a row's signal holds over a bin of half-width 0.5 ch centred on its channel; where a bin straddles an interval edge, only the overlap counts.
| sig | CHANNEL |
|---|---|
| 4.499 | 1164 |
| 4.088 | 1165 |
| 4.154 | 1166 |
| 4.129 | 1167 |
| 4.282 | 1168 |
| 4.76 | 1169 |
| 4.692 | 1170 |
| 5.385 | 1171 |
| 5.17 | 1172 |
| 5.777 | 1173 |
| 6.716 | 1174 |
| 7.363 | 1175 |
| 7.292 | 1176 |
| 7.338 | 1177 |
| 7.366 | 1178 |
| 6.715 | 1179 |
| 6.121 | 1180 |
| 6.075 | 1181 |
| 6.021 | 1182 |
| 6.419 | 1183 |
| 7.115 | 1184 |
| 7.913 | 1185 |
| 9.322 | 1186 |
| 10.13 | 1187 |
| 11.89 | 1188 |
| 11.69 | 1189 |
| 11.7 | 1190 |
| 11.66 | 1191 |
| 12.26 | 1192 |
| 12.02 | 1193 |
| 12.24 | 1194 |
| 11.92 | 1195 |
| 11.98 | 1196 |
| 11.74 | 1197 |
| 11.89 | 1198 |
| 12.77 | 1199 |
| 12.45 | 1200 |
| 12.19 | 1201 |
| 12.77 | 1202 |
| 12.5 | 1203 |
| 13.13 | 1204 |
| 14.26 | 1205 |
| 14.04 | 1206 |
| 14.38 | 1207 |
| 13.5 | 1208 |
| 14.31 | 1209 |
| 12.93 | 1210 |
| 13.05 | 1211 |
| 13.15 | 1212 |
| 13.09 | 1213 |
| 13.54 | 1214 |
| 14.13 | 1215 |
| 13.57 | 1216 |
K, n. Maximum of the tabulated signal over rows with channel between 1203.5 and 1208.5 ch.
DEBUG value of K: 14.38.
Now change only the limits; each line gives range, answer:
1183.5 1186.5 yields 9.322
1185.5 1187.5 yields 10.13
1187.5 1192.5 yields 12.26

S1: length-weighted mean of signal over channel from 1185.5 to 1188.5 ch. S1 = 10.4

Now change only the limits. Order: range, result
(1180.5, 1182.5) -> 6.05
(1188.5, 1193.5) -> 11.9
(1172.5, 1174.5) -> 6.25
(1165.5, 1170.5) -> 4.4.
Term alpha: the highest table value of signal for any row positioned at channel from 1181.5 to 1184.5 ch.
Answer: 7.115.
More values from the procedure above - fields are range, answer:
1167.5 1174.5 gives 6.716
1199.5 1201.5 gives 12.45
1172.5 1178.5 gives 7.366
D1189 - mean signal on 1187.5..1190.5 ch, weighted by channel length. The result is 11.8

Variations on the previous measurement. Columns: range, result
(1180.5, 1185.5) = 6.71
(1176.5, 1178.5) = 7.35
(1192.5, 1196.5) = 12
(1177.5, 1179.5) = 7.04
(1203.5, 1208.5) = 13.9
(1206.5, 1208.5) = 13.9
